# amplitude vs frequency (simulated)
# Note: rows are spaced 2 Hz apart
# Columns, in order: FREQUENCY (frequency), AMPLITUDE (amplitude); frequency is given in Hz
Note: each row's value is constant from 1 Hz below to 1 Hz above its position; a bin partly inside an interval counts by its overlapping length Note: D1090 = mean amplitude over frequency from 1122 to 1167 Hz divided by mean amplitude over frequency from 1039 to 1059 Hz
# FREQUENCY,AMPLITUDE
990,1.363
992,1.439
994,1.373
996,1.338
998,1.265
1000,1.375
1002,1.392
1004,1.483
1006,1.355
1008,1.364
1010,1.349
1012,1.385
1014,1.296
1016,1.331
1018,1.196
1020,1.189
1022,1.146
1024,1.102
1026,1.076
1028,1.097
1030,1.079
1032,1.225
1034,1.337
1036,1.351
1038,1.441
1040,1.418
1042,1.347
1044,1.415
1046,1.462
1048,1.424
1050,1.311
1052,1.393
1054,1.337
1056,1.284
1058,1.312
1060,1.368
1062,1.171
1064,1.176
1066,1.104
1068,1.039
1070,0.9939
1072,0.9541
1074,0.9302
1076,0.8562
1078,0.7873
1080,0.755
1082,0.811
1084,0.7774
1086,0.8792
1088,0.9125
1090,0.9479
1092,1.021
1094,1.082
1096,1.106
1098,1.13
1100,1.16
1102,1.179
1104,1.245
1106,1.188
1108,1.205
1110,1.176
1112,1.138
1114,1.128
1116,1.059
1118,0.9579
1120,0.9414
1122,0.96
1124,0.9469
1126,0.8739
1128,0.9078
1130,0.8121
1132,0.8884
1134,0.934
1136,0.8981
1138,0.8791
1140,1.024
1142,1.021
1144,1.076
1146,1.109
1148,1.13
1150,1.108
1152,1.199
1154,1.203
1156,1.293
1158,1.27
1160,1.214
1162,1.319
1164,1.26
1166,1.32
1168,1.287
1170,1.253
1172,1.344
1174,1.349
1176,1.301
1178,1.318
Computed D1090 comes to 0.78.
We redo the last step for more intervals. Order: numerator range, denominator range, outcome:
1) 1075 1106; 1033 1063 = 0.72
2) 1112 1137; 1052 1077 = 0.84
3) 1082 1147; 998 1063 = 0.78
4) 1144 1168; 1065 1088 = 1.35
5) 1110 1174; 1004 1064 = 0.84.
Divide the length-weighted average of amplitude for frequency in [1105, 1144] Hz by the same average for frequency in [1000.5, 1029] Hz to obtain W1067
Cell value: 0.79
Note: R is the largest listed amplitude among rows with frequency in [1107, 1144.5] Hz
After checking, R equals 1.205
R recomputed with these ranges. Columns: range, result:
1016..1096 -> 1.462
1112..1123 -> 1.138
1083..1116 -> 1.245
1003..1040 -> 1.483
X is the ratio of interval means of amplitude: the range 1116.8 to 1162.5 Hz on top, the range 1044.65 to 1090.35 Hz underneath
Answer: 0.95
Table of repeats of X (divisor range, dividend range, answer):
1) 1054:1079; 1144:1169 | 1.12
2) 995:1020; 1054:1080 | 0.81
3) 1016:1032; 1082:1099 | 0.85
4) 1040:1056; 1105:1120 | 0.80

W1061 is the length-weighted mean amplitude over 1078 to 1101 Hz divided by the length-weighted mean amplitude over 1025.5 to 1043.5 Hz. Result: 0.7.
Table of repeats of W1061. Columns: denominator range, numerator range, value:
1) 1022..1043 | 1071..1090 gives 0.69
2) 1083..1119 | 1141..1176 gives 1.14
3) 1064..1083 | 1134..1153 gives 1.12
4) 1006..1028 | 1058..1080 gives 0.84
